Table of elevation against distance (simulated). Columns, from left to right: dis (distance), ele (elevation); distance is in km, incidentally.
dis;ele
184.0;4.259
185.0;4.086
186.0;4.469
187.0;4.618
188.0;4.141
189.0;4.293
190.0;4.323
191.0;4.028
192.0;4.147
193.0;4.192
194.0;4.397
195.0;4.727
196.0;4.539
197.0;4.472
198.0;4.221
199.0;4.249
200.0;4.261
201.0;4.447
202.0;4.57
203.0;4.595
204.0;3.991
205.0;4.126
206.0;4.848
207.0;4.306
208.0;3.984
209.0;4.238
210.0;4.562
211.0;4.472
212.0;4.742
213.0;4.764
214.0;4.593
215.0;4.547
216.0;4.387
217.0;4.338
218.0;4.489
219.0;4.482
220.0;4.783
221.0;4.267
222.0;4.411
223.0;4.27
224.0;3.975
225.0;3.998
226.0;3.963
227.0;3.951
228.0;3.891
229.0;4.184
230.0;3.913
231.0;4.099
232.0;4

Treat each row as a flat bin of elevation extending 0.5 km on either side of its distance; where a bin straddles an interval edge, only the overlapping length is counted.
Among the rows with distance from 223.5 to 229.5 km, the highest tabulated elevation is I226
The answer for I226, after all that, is 4.184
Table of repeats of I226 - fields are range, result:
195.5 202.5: 4.57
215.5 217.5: 4.387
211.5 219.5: 4.764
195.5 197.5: 4.539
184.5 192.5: 4.618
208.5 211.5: 4.562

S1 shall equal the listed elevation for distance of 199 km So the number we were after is 4.249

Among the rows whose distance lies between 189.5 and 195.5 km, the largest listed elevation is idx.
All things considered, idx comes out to 4.727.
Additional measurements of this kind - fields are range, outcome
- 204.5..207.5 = 4.848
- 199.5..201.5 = 4.447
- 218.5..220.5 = 4.783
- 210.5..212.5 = 4.742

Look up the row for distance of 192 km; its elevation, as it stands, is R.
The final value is 4.147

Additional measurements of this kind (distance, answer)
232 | 4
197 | 4.472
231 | 4.099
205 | 4.126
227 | 3.951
